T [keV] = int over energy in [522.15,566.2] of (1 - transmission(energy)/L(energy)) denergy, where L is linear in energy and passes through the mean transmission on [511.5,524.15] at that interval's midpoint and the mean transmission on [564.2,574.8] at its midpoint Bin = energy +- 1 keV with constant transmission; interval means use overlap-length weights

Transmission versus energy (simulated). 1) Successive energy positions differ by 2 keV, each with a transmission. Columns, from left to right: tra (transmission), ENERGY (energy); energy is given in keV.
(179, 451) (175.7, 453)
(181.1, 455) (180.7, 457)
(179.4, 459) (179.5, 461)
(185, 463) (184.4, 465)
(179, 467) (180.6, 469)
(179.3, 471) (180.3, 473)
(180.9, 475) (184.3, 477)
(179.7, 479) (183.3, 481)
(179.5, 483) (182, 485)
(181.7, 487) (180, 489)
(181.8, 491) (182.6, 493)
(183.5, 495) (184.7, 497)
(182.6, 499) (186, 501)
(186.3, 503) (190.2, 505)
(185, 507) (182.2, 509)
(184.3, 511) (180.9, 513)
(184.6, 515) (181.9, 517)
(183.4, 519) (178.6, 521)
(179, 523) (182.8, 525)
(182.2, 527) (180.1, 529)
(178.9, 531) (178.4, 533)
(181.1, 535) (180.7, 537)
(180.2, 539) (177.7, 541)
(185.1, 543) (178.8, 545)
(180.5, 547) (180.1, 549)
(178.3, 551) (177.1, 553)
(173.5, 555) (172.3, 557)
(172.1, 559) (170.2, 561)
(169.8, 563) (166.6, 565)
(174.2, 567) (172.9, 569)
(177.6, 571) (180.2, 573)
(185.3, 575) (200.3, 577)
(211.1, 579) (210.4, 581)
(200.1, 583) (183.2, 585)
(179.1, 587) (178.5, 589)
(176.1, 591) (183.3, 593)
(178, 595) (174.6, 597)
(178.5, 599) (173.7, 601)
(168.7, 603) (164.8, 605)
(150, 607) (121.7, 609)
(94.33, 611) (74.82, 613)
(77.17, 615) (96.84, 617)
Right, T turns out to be 0.2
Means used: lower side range 182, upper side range 175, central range 178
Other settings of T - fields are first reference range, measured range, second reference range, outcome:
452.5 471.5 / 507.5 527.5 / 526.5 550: -0.2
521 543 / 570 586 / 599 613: -3.7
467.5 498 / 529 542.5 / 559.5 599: 0.2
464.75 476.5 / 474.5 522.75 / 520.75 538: -0.6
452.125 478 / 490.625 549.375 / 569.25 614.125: -2.0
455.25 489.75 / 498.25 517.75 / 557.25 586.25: -0.3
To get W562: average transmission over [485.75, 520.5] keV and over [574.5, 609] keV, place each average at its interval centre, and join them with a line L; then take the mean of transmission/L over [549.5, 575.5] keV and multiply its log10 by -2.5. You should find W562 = 0.04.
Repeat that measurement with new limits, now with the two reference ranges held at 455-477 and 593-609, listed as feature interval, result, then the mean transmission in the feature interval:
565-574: -0.03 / 175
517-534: -0.03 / 181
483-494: -0.02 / 181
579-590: -0.14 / 192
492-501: -0.03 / 184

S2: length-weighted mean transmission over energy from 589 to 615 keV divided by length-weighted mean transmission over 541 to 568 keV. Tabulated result 0.86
